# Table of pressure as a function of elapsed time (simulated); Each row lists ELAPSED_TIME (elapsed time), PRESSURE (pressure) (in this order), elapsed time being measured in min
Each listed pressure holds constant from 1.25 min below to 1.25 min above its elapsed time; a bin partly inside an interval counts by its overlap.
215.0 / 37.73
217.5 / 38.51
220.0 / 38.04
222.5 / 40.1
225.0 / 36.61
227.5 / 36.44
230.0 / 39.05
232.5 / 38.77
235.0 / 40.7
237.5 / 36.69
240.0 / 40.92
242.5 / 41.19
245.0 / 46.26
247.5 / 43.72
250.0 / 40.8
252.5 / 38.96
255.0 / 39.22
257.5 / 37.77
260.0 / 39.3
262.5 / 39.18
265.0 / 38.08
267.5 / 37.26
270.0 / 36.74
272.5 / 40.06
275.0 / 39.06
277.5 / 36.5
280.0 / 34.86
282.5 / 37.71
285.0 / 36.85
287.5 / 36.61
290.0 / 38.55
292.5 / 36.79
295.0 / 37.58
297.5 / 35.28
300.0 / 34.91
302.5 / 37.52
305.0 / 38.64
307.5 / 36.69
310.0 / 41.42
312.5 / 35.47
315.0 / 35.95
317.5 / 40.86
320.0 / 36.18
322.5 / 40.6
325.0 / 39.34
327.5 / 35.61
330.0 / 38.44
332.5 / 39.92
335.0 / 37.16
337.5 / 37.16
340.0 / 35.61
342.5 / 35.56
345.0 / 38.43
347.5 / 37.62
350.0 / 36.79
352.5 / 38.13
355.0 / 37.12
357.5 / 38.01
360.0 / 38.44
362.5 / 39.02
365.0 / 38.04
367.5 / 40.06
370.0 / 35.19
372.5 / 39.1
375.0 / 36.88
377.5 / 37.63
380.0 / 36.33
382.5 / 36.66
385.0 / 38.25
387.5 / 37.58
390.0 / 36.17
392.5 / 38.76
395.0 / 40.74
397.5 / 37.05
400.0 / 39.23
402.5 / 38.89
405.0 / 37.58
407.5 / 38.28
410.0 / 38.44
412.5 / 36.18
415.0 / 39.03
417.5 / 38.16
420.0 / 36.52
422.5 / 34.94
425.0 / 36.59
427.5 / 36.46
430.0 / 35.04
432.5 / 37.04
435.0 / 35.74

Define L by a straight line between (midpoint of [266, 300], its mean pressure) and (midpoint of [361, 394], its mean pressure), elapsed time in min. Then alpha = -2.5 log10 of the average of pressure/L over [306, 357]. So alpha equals -0.01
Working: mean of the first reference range 37.1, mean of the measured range 37.7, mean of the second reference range 37.7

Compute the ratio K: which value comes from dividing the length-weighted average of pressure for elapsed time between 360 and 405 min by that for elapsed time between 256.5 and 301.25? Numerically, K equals 1.02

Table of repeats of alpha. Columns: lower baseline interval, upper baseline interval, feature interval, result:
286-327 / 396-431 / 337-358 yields 0.01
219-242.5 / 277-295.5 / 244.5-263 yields -0.07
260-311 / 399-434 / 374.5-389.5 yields 0.00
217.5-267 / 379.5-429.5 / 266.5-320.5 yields 0.04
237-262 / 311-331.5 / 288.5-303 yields 0.06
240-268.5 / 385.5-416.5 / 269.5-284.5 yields 0.07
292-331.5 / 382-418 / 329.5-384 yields 0.01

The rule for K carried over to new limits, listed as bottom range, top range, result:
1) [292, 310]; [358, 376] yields 1.03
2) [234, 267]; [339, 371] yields 0.94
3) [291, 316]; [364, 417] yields 1.02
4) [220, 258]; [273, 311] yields 0.94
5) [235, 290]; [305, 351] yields 0.97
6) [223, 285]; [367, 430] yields 0.96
